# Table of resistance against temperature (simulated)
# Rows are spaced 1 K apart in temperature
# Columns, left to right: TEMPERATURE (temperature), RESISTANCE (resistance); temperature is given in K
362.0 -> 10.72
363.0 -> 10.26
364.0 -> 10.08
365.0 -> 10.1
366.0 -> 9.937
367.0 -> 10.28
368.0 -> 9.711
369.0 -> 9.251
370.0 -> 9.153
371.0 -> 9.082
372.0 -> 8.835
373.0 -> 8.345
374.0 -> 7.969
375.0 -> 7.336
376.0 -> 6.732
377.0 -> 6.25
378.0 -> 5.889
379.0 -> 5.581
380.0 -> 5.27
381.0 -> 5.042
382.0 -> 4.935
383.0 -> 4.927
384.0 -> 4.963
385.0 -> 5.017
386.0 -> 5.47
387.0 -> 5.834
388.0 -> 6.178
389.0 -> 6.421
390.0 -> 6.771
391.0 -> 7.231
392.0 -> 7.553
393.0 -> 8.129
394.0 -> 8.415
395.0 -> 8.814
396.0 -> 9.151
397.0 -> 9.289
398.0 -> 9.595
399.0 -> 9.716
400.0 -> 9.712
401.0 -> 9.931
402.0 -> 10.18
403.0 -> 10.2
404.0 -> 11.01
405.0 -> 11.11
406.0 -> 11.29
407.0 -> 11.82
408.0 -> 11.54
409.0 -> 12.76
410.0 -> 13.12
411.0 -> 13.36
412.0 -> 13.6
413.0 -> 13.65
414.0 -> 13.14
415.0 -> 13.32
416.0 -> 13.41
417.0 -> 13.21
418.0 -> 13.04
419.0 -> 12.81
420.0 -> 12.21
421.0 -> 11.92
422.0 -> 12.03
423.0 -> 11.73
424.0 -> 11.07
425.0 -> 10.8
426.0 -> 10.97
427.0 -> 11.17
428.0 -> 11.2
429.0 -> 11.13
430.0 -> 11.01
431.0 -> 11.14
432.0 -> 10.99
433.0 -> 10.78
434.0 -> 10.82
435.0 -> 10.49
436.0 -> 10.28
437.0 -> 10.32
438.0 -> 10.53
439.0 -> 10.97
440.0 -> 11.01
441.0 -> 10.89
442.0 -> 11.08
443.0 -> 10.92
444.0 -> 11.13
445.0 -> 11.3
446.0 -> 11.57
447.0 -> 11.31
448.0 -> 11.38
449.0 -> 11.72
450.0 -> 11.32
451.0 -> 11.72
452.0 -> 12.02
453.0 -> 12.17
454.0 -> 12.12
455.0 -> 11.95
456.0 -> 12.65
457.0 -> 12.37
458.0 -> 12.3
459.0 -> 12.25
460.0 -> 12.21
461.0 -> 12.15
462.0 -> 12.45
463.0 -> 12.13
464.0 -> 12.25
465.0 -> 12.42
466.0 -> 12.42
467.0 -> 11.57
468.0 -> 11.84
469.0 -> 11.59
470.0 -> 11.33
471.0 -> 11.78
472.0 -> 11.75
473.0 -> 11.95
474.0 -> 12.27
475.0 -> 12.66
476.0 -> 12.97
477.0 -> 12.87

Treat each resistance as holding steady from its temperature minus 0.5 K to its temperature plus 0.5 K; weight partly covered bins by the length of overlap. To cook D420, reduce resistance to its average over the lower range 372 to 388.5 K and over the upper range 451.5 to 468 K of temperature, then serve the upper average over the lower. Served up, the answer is 2.0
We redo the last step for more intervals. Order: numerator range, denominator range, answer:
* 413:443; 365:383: 1.51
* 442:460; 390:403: 1.32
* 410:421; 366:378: 1.56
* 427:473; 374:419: 1.26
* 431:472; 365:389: 1.63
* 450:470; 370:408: 1.53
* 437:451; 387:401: 1.36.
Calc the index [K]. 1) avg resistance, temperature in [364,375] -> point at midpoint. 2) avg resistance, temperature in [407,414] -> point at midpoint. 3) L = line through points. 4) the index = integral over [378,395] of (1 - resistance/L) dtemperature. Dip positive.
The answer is 7.3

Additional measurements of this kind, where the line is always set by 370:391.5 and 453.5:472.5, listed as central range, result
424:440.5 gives -1.5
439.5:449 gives -0.4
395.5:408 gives -3.8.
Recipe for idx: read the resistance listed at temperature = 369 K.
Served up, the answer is 9.251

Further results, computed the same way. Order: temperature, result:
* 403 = 10.2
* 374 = 7.969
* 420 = 12.21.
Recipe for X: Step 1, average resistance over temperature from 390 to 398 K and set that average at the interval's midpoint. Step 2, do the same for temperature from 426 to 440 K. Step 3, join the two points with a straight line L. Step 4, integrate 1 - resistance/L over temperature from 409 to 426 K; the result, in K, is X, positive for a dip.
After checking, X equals -4.8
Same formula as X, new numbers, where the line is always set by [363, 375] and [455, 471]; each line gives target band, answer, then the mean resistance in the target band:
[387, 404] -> 2.6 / 8.57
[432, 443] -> 0.6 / 10.7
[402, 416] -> -2.3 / 12.3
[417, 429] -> -0.9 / 11.8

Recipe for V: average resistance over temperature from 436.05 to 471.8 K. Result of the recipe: 11.7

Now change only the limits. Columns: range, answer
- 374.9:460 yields 10.2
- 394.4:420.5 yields 11.6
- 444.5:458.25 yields 11.8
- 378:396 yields 6.34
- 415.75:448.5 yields 11.3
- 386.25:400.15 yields 7.97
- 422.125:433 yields 11.1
